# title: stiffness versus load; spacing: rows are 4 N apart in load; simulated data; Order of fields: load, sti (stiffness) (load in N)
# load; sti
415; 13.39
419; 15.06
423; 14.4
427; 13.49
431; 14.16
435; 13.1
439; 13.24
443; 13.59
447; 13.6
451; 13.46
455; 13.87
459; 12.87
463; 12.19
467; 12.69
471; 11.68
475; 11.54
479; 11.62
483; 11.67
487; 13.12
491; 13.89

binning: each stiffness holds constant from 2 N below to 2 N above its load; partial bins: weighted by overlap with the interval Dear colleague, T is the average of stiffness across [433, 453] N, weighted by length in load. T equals 13.4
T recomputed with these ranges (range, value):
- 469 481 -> 11.6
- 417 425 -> 14.7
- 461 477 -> 12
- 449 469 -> 13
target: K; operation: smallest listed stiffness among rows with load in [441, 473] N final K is 11.68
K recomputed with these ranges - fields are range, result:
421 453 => 13.1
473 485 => 11.54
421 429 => 13.49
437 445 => 13.24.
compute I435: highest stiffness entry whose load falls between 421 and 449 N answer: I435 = 14.4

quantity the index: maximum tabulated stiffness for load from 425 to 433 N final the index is 14.16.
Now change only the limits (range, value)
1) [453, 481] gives 13.87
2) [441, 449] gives 13.6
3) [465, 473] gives 12.69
